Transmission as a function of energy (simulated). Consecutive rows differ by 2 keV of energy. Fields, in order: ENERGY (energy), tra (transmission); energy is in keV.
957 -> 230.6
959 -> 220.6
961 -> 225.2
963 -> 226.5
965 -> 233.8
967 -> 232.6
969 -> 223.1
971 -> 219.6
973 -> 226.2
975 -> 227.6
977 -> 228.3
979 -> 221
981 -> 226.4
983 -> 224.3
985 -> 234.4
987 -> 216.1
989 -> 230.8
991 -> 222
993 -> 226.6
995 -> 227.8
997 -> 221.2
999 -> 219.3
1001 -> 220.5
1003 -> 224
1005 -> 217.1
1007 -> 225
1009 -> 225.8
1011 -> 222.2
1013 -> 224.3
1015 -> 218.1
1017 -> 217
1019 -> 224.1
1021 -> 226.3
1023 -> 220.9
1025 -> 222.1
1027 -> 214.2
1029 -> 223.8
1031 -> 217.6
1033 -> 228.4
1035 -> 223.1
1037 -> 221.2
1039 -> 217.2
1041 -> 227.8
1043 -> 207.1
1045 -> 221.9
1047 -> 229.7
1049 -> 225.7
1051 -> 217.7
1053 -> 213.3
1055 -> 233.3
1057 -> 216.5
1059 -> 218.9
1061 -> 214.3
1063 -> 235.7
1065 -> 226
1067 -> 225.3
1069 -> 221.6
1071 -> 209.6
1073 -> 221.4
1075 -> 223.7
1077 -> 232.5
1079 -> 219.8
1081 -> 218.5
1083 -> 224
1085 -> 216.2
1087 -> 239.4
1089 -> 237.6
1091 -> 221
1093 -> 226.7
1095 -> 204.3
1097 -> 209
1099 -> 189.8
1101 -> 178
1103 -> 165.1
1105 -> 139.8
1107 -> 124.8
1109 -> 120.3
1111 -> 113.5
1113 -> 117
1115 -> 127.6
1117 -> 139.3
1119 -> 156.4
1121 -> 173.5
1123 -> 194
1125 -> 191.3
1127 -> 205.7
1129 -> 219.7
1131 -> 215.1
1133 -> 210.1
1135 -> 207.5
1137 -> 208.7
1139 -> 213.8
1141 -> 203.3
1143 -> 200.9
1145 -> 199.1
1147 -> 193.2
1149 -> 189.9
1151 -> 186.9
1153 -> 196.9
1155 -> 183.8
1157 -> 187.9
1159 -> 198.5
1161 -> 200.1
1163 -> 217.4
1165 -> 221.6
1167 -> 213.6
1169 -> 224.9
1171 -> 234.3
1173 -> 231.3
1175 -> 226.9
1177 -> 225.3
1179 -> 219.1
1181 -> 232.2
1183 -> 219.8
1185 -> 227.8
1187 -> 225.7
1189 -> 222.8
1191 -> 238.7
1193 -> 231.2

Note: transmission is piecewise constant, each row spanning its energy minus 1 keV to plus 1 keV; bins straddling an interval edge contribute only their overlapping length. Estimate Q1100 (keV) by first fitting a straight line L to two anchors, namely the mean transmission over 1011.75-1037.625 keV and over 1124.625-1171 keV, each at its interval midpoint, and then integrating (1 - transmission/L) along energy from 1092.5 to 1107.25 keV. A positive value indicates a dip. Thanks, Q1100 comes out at 2.1 keV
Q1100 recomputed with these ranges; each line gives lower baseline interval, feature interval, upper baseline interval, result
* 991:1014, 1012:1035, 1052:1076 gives 0.10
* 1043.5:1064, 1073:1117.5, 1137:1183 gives 6.23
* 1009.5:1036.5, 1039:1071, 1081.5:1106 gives -1.17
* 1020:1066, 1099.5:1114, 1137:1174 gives 5.04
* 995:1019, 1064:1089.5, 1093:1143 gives -3.95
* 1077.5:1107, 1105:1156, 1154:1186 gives 7.65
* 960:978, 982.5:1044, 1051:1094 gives 0.88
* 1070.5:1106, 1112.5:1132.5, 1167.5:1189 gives 3.70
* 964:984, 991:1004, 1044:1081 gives 0.12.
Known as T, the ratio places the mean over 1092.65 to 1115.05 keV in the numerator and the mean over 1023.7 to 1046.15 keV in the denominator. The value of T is 0.72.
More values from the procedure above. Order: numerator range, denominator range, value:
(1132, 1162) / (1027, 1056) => 0.90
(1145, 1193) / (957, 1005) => 0.95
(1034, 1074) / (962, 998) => 0.98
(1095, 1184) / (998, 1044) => 0.87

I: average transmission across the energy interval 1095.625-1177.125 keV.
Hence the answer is 189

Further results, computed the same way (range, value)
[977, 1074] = 222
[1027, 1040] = 221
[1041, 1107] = 214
